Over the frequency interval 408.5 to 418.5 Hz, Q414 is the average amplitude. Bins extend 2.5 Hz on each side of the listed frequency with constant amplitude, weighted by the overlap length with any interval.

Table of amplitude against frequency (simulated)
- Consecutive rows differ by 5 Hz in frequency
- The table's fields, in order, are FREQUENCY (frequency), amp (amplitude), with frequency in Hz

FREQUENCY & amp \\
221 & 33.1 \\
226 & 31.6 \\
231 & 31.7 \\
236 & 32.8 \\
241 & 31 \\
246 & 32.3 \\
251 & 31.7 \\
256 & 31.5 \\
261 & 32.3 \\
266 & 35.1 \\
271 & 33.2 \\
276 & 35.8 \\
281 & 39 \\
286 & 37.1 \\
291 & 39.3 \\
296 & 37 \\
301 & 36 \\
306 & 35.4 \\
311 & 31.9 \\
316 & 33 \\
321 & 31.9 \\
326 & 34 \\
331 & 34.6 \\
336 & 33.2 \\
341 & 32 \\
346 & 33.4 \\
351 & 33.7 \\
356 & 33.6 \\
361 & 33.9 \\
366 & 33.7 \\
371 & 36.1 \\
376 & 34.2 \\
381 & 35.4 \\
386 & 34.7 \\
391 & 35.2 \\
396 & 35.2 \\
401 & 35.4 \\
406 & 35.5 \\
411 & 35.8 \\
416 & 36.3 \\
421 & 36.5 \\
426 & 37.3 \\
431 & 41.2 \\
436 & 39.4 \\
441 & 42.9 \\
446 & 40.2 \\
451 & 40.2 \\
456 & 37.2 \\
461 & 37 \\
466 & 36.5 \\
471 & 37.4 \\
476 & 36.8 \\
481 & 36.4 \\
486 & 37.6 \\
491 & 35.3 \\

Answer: 36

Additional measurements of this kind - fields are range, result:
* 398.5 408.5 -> 35.5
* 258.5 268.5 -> 33.7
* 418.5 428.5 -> 36.9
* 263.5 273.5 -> 34.1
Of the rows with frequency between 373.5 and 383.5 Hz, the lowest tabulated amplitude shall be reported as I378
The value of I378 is 34.2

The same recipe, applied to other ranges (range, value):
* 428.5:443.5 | 39.4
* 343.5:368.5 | 33.4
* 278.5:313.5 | 31.9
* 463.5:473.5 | 36.5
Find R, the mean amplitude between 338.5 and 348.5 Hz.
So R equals 32.7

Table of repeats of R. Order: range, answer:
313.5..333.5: 33.4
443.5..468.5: 38.2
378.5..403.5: 35.2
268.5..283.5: 36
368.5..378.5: 35.1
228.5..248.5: 31.9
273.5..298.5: 37.6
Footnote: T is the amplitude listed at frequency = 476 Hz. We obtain 36.8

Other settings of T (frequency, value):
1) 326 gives 34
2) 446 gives 40.2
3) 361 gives 33.9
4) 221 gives 33.1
